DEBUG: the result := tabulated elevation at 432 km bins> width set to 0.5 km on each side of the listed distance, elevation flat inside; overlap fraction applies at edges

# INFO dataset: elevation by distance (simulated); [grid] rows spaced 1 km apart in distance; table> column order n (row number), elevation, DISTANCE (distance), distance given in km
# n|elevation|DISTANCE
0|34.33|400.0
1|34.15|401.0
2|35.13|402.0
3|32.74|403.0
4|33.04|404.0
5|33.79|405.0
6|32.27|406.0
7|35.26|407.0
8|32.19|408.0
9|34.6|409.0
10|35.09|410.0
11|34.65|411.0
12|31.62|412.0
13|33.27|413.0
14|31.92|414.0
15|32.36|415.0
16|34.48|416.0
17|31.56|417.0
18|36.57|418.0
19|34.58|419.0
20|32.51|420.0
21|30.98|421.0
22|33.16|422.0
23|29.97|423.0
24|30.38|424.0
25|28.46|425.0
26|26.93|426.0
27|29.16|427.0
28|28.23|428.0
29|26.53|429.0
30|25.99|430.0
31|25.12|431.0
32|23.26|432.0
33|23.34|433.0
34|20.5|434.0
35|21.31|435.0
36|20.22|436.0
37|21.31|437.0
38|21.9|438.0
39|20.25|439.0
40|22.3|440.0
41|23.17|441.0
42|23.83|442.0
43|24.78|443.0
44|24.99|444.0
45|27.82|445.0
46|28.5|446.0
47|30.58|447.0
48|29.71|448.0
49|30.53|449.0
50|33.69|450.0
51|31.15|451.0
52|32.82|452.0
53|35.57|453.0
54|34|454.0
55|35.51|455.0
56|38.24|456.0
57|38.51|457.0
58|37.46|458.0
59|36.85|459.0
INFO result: 23.26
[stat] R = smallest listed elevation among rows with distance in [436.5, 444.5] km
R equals 20.25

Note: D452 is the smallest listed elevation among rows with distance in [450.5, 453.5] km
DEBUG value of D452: 31.15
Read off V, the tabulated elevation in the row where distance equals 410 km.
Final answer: 35.09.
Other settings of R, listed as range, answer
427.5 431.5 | 25.12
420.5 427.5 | 26.93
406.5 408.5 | 32.19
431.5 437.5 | 20.22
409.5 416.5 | 31.62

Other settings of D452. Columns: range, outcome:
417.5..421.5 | 30.98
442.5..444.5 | 24.78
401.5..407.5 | 32.27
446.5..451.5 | 29.71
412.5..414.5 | 31.92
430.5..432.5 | 23.26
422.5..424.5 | 29.97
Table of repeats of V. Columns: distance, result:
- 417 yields 31.56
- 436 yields 20.22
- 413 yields 33.27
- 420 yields 32.51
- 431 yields 25.12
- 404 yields 33.04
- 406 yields 32.27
